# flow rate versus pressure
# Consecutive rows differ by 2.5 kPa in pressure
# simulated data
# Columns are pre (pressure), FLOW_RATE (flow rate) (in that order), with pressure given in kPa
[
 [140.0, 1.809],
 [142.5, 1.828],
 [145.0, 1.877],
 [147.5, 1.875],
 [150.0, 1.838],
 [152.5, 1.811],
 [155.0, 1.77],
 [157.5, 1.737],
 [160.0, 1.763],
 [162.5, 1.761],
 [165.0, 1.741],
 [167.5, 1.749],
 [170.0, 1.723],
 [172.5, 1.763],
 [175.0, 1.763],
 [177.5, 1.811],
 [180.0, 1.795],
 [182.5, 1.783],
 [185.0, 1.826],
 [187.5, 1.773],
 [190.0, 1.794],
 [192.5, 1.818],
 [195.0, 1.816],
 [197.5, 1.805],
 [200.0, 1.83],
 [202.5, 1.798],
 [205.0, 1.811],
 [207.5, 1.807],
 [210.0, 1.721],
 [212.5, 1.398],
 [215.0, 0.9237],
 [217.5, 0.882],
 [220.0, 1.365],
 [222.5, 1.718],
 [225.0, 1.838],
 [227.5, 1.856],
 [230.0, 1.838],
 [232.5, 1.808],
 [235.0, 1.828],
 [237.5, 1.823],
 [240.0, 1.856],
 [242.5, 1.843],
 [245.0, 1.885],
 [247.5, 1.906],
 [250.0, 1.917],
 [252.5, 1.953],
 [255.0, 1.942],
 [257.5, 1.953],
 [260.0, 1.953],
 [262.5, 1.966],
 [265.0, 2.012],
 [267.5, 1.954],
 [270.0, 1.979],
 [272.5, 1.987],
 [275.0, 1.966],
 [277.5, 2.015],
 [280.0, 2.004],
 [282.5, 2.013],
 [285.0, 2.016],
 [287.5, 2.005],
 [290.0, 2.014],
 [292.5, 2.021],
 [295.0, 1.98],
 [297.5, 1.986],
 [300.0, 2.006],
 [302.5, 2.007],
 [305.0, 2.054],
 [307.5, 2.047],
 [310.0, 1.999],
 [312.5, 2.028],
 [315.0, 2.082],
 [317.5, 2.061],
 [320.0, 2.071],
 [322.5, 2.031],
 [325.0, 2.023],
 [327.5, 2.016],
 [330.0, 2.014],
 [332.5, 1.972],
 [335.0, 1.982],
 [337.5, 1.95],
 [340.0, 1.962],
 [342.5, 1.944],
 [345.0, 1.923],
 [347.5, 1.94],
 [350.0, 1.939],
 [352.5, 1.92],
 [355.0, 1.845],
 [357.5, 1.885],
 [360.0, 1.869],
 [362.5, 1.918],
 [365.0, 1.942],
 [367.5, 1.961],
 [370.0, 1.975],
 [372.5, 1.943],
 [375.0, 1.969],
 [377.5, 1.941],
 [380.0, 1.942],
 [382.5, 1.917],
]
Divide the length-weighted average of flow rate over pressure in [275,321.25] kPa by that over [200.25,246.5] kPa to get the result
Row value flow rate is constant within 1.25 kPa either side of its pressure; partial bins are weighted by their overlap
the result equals 1.2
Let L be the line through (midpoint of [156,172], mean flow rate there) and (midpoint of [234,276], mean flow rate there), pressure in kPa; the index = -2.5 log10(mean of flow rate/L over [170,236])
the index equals 0.08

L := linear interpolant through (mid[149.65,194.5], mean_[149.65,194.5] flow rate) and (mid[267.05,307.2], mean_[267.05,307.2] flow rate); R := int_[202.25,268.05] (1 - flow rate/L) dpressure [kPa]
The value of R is 5.0 kPa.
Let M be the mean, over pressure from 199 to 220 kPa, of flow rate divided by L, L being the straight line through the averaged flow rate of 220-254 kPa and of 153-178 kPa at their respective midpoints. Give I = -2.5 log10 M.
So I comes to 0.19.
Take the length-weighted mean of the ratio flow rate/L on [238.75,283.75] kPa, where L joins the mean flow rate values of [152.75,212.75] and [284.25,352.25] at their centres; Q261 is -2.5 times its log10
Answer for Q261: -0.03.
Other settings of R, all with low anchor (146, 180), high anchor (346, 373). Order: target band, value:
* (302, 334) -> -2.4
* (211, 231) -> 3.8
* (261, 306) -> -3.2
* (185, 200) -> 0.0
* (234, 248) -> -0.1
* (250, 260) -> -0.5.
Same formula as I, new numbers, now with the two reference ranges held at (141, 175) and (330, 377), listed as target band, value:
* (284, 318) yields -0.07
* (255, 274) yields -0.06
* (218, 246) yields 0.05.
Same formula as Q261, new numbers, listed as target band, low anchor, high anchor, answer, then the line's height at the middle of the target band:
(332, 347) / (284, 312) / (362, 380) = 0.01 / 1.98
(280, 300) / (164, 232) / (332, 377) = -0.10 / 1.84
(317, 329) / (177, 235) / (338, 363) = -0.09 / 1.87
